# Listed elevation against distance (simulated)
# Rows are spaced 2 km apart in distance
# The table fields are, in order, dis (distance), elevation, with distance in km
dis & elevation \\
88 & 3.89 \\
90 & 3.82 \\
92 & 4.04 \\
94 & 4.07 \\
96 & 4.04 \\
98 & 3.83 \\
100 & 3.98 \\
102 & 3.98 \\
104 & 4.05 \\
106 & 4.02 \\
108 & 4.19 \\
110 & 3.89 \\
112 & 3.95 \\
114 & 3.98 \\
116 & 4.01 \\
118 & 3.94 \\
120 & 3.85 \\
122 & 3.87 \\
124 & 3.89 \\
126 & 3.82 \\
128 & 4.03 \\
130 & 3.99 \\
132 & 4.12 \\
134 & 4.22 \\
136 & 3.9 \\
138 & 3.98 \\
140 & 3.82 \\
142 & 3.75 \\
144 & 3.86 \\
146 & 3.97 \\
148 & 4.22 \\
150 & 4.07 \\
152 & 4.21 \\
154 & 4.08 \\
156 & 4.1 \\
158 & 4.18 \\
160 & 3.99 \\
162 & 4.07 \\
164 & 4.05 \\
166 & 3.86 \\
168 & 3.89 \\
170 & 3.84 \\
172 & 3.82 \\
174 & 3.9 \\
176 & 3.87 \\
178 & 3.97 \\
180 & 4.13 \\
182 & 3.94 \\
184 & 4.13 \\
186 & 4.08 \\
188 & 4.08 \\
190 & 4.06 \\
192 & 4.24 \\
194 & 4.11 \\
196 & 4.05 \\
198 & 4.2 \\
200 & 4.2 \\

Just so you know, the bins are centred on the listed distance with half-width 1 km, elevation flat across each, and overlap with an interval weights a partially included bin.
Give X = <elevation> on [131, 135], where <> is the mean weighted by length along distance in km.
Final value 4.17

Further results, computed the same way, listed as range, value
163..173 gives 3.89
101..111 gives 4.03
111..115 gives 3.96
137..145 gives 3.85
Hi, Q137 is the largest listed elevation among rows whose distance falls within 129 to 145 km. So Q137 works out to 4.22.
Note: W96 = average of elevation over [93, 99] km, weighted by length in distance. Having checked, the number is 3.98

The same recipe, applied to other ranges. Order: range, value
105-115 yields 4.01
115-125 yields 3.91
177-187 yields 4.05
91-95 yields 4.05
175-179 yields 3.92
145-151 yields 4.09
